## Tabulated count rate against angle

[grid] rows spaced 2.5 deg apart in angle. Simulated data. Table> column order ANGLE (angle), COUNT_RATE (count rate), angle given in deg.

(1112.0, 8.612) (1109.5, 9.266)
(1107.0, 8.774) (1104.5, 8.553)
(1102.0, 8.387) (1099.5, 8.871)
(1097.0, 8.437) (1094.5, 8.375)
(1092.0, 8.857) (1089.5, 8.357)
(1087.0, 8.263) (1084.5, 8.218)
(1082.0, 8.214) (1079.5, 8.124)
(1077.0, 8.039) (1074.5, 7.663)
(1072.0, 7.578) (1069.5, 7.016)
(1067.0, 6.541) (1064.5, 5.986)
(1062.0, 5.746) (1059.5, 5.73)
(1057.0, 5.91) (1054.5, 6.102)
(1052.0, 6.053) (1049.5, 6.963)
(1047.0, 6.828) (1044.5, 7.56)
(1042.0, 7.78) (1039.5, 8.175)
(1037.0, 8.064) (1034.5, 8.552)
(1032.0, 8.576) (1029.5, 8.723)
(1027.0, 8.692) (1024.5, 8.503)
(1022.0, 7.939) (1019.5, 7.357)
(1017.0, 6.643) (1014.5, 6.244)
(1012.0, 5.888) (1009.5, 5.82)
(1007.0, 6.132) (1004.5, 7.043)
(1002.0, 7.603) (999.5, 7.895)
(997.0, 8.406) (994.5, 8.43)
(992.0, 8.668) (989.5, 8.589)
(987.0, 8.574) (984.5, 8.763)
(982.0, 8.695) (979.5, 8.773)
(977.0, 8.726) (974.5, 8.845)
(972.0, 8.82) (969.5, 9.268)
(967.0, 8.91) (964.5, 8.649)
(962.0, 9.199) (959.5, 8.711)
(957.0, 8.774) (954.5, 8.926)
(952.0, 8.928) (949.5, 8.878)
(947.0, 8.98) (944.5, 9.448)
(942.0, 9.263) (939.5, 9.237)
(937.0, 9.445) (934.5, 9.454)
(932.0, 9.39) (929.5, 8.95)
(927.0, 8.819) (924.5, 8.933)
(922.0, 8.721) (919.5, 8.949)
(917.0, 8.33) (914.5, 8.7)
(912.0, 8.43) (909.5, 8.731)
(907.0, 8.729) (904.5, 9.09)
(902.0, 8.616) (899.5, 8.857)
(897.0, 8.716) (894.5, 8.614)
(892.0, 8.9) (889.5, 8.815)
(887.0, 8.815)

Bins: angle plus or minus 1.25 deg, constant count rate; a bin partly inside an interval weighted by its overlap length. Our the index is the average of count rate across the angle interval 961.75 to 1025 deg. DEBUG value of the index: 7.99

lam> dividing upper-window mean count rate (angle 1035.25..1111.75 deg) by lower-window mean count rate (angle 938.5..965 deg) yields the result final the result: 0.85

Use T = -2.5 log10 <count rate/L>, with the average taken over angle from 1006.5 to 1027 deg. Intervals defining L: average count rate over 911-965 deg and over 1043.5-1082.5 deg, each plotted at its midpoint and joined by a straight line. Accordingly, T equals 0.099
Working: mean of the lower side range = 8.97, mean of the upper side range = 6.85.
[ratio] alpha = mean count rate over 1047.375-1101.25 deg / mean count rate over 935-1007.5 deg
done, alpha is 0.85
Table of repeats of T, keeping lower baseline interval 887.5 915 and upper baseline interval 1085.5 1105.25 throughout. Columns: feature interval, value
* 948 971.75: -0.03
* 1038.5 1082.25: 0.22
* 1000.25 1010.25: 0.26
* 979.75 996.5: 0.00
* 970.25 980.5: -0.02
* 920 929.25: -0.02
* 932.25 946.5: -0.08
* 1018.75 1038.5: 0.03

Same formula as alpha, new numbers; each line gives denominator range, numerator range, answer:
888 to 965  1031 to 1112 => 0.86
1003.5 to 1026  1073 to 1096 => 1.20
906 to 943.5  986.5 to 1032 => 0.85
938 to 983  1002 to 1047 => 0.84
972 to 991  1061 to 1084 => 0.83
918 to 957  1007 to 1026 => 0.76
